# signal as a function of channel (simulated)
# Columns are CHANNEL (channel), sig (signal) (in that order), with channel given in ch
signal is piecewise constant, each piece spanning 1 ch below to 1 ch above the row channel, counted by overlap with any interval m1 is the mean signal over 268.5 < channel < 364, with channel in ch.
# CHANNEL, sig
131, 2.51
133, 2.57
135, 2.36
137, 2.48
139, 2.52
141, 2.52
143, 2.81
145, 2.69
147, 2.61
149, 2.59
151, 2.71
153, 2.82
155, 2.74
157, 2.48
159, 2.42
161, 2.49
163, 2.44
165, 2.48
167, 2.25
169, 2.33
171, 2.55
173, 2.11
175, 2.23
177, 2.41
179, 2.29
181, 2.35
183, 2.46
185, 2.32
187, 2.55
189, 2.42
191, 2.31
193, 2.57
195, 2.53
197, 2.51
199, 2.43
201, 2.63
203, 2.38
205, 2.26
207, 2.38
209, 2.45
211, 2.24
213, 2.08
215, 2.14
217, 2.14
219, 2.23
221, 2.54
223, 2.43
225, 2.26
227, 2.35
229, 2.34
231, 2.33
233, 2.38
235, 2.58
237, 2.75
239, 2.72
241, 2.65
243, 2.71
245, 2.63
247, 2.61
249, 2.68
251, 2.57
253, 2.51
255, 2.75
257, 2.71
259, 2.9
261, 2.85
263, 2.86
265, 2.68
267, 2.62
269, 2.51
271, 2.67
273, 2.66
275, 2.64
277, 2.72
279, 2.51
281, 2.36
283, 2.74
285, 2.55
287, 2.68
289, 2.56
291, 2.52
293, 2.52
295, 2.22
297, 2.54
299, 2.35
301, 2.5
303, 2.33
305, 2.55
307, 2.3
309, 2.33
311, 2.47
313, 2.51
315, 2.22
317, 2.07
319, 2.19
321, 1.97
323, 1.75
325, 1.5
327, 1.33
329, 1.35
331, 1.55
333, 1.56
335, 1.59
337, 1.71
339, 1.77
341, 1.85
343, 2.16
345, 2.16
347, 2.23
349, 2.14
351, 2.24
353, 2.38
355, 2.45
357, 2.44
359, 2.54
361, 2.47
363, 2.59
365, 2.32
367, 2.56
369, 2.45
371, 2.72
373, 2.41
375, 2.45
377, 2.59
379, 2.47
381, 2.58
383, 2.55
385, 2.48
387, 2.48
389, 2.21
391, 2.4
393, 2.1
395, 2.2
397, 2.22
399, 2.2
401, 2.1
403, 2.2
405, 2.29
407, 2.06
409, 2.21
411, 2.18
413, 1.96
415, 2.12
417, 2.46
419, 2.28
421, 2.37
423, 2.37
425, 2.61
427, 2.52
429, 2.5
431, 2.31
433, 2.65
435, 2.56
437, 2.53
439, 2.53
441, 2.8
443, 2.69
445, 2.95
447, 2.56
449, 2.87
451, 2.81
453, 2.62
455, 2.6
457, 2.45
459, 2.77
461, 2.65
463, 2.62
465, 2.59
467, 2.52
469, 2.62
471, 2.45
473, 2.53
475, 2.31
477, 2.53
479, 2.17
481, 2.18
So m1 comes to 2.25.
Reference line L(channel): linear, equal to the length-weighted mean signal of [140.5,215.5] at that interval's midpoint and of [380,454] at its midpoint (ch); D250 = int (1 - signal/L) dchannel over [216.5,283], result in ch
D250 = -3.7 ch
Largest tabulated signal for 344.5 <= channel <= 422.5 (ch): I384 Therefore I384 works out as 2.72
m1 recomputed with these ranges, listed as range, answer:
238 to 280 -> 2.67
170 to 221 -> 2.36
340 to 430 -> 2.34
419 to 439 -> 2.48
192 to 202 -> 2.53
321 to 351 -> 1.78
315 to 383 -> 2.14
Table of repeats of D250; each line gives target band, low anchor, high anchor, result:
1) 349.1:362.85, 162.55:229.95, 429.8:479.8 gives 0.5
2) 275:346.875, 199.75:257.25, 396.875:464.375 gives 8.3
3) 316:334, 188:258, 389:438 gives 5.2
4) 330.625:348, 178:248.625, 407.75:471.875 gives 4.4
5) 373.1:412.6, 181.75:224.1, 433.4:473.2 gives 4.1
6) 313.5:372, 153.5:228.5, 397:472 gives 8.6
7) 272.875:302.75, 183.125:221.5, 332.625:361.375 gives -4.1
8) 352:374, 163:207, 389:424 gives -2.3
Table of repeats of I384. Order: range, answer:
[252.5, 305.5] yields 2.9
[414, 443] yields 2.8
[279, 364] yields 2.74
